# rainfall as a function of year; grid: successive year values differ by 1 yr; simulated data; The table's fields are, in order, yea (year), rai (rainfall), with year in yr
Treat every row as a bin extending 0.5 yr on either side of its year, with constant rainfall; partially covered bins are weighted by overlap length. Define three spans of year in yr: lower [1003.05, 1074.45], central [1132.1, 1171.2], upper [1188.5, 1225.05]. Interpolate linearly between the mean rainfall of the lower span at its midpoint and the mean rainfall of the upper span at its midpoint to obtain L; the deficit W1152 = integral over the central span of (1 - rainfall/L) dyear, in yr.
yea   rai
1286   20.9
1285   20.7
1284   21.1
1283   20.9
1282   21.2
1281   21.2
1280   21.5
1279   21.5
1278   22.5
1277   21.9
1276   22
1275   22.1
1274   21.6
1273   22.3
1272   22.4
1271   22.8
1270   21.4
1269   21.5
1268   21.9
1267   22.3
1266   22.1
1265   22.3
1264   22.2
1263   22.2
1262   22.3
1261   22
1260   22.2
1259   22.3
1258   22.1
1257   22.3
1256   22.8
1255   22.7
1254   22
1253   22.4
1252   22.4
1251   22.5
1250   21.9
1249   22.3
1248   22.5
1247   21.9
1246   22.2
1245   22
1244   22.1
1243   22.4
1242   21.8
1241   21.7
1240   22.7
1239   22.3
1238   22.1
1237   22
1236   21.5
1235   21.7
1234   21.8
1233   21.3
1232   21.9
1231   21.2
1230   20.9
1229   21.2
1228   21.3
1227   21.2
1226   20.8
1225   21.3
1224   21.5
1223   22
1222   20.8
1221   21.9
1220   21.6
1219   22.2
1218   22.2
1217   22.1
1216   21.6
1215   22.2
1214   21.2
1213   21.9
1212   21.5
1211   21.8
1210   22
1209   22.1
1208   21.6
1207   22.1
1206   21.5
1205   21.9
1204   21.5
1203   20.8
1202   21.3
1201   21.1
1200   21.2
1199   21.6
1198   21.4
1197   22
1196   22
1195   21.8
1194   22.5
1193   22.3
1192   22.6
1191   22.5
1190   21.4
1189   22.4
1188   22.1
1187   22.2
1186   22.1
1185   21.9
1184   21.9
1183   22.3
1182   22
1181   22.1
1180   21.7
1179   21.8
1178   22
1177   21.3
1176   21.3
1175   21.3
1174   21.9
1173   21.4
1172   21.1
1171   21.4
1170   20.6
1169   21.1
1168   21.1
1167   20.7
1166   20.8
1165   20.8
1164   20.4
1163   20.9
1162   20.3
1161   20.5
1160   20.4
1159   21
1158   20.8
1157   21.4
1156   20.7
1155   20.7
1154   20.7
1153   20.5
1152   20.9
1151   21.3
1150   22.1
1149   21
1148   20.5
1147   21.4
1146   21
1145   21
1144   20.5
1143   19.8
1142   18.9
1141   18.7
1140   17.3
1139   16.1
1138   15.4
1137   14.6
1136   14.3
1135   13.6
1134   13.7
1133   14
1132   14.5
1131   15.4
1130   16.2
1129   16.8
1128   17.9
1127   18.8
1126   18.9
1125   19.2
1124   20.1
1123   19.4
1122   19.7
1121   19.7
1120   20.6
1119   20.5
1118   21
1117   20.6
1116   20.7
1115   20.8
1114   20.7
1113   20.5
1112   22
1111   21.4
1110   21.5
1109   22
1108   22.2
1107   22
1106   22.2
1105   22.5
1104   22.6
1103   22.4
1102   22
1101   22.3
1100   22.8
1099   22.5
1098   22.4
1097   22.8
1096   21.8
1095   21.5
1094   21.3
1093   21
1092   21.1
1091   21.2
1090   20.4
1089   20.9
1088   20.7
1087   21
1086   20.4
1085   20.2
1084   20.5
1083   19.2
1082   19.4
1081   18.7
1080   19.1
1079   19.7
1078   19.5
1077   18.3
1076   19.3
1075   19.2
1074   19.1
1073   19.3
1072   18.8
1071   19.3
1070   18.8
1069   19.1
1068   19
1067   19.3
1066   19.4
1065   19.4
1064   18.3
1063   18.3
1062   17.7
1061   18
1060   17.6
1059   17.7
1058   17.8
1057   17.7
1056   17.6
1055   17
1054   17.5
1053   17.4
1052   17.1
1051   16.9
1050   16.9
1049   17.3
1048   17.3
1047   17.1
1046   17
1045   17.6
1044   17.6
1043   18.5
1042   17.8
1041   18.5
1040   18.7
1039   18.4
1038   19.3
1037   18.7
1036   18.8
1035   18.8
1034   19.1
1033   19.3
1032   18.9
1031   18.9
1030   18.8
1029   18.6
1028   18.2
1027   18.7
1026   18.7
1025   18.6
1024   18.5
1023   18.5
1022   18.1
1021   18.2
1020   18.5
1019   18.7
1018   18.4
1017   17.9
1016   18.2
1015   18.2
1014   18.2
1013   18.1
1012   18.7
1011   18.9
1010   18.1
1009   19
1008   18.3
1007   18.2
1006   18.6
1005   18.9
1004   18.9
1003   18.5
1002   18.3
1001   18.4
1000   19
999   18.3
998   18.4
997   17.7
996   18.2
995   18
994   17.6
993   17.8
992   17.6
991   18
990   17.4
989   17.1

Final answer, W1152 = 2.3 yr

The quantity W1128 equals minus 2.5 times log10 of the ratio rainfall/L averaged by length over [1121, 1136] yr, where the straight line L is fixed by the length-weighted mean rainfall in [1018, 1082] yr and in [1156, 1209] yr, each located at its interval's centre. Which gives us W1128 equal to 0.19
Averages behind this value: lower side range 18.4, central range 17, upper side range 21.5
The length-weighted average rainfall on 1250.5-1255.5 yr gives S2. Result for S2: 22.4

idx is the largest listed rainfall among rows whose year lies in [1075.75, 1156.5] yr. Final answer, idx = 22.8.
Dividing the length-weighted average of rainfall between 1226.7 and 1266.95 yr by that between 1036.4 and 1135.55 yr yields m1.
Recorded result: 1.14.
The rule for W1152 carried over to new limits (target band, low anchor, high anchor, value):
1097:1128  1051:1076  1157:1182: -2.4 yr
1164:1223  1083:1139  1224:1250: -1.6 yr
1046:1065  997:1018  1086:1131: 2.0 yr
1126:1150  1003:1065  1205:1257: 3.1 yr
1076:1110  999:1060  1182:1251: -2.9 yr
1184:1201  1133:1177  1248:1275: -1.1 yr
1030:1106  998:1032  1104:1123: 2.3 yr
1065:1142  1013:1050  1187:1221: 0.5 yr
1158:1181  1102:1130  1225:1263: 0.1 yr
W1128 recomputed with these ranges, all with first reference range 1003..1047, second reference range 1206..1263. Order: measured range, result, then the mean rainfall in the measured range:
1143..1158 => -0.02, 20.9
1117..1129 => 0.03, 19.5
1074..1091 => -0.02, 19.8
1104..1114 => -0.10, 21.8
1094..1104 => -0.13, 22.2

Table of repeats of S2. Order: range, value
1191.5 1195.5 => 22.3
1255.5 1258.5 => 22.4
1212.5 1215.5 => 21.8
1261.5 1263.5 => 22.2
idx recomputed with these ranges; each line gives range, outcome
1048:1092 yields 21.2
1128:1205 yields 22.6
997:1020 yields 19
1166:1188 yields 22.3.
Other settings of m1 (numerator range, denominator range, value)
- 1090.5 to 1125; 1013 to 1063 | 1.18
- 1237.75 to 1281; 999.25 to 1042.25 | 1.19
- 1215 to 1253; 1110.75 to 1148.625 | 1.17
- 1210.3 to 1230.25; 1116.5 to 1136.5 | 1.22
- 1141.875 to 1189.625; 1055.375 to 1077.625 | 1.14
